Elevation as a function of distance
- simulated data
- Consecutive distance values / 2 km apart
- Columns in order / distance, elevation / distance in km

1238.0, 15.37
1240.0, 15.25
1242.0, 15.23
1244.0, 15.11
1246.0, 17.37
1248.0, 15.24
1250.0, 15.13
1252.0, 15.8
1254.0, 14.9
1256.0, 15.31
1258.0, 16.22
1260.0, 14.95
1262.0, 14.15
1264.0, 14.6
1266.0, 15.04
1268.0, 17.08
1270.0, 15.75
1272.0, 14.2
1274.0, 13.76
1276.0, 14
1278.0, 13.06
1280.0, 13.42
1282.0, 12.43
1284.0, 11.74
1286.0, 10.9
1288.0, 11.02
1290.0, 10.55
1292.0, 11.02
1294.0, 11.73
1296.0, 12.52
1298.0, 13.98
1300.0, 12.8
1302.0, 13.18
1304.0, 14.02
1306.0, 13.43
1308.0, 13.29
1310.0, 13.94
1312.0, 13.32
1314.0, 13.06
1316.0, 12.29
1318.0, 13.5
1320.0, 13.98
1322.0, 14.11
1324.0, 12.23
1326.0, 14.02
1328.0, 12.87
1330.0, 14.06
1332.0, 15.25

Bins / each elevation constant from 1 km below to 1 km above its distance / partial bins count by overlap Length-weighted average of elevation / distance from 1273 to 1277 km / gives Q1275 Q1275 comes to 13.9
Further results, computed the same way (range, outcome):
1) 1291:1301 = 12.4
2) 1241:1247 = 15.9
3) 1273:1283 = 13.3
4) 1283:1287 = 11.3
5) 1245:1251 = 15.9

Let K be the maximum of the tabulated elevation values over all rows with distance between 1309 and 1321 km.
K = 13.98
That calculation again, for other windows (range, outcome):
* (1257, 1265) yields 16.22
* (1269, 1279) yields 15.75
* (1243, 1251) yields 17.37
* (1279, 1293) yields 13.42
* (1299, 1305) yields 14.02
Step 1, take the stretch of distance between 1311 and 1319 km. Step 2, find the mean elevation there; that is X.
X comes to 13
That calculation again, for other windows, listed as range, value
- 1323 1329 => 13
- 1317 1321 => 13.7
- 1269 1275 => 14.6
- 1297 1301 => 13.4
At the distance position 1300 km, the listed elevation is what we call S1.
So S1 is 12.8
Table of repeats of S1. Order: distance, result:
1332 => 15.25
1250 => 15.13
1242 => 15.23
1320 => 13.98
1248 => 15.24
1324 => 12.23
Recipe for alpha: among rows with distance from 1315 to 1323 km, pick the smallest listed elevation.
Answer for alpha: 12.29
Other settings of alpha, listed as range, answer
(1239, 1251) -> 15.11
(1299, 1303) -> 12.8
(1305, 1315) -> 13.06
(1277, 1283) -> 12.43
